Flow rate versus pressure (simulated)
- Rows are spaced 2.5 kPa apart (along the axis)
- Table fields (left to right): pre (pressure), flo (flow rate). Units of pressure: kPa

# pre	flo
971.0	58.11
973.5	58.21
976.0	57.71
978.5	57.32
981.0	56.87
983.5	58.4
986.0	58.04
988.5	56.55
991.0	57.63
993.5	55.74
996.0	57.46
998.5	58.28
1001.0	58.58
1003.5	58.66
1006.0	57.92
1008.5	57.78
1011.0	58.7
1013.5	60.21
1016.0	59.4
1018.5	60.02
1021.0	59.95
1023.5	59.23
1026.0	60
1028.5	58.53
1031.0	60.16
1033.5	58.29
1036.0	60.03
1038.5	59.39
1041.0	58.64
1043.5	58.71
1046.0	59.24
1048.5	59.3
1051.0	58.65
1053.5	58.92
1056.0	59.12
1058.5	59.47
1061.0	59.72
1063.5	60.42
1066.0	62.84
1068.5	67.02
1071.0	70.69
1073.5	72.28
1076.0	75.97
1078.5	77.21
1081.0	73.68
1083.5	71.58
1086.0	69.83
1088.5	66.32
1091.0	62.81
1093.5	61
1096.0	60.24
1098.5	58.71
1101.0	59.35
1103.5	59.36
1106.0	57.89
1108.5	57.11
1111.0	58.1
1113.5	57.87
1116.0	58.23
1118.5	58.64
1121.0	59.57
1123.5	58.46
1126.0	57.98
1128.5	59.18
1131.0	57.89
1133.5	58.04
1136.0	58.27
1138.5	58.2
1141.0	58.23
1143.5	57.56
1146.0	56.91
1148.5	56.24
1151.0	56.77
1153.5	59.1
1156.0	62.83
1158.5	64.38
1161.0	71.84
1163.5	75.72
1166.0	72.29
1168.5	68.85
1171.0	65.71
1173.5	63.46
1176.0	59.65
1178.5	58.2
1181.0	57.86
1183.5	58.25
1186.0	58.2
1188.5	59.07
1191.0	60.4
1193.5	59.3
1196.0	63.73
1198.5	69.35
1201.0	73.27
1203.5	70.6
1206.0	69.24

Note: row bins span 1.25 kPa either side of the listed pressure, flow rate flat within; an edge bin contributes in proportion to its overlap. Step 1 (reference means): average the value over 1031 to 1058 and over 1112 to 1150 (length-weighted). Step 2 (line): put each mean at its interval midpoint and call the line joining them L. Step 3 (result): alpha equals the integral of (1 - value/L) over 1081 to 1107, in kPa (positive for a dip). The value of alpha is -2.1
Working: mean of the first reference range 59.1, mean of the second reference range 58.1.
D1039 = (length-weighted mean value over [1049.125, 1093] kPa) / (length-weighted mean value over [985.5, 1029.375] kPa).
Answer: 1.13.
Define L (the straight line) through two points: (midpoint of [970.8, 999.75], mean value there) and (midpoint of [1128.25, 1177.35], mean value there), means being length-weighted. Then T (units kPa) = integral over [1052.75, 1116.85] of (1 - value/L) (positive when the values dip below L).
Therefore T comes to -3.8 kPa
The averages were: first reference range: 57.5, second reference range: 62.1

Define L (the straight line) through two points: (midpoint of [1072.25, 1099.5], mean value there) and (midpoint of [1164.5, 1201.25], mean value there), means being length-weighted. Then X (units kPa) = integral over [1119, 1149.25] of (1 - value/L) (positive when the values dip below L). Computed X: 3.5 kPa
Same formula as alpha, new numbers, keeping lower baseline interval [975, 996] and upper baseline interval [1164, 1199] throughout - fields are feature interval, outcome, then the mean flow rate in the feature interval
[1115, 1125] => 0.4 kPa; 58.7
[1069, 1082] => -3.0 kPa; 73.6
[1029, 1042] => -0.1 kPa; 59.3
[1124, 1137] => 0.6 kPa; 58.3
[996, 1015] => -0.2 kPa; 58.5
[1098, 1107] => 0.2 kPa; 58.9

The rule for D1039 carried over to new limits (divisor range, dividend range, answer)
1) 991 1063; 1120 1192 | 1.04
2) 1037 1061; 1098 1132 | 0.99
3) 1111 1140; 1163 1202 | 1.09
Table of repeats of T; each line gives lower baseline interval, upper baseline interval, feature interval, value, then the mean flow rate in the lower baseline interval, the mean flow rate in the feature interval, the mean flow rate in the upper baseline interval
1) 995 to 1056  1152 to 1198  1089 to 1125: 1.2 kPa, 59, 59.2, 63.3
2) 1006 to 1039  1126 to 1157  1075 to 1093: -3.6 kPa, 59.3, 70.6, 58.2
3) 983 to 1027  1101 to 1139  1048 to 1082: -4.1 kPa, 58.5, 65.5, 58.4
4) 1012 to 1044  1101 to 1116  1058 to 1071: -0.9 kPa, 59.4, 62.9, 58.2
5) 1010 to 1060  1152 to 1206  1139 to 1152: 1.2 kPa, 59.3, 57.2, 64.5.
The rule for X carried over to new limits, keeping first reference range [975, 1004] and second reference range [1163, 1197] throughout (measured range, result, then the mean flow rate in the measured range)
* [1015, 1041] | -0.38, 59.5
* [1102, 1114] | 0.52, 58.1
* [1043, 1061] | 0.03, 59.1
